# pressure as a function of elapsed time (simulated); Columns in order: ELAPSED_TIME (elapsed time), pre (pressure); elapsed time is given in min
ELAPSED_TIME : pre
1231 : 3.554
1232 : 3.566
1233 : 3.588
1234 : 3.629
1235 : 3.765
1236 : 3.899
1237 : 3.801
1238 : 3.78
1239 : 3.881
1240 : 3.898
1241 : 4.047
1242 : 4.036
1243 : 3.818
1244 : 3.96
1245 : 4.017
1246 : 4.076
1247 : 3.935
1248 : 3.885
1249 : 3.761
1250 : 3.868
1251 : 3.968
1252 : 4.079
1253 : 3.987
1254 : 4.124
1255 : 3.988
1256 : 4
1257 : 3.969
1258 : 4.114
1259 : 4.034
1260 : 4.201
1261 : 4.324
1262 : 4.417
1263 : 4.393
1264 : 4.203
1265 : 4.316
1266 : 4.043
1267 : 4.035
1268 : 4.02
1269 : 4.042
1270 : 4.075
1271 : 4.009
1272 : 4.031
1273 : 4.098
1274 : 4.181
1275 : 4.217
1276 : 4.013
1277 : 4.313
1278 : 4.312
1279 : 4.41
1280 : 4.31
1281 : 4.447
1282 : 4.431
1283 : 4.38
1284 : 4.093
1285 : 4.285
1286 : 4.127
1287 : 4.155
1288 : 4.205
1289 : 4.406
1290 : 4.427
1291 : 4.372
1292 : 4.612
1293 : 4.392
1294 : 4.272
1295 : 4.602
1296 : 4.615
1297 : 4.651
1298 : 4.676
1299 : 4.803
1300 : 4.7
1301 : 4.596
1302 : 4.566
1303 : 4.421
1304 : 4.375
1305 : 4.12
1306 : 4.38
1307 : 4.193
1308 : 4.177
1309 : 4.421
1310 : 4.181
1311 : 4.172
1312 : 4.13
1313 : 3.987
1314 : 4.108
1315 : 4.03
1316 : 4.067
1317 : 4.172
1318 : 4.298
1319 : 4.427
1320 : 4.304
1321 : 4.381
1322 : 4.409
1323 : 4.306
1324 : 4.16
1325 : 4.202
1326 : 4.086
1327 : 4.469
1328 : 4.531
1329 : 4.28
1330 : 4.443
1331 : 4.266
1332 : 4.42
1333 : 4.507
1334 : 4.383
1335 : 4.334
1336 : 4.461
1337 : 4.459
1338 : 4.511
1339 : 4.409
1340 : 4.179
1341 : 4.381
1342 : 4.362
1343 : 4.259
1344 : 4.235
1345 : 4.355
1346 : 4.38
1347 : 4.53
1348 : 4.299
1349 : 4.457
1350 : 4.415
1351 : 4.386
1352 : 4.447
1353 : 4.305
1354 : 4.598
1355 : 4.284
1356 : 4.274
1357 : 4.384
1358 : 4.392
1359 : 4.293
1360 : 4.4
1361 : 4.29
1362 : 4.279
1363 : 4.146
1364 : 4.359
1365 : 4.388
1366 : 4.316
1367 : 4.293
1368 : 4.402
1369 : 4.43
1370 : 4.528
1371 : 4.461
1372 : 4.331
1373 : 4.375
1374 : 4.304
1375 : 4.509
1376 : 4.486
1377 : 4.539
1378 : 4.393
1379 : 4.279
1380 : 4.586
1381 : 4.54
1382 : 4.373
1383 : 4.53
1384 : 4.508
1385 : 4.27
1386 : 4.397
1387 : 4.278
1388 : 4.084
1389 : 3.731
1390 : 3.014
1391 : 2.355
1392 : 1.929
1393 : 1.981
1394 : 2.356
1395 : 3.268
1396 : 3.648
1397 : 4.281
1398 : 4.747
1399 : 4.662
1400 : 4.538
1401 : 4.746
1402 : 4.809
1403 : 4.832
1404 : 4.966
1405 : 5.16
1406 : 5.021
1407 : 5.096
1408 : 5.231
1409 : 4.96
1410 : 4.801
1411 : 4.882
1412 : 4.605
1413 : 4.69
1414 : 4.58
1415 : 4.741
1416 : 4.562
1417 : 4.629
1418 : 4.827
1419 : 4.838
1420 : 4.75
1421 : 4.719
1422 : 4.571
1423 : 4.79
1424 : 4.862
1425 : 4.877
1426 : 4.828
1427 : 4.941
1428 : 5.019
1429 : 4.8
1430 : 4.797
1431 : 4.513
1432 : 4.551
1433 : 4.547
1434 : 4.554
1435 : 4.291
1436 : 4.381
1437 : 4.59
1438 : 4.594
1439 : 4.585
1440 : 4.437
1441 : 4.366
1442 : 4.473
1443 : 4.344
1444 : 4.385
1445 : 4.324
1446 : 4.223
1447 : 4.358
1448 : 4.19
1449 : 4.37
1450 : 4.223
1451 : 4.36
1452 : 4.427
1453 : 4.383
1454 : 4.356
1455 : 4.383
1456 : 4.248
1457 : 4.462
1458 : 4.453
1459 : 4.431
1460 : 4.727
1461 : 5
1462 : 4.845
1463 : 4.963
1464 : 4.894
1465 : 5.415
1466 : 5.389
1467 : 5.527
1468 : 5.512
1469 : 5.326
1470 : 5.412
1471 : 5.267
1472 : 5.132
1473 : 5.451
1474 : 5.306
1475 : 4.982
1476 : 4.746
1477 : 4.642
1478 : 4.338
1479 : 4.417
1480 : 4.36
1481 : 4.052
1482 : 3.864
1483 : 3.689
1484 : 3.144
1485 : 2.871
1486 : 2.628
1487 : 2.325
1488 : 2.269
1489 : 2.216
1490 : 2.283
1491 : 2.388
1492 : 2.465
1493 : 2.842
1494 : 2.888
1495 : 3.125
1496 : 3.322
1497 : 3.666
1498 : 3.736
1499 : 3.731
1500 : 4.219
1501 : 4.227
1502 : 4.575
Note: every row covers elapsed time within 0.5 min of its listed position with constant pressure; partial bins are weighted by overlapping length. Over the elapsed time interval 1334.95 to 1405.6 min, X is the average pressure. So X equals 4.25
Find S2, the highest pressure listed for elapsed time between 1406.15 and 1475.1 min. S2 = 5.527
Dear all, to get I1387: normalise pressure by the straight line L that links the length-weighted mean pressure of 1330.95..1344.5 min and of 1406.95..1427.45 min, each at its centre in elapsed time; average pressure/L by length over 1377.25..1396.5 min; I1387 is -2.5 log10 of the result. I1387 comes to 0.24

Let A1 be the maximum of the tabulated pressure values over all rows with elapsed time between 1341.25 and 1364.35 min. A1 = 4.598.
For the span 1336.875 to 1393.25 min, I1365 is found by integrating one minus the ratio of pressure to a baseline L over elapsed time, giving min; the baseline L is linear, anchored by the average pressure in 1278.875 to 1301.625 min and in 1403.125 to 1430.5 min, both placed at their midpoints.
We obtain 5.28 min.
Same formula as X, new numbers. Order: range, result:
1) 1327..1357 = 4.39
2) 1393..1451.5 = 4.55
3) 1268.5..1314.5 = 4.31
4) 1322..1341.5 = 4.36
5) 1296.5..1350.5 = 4.35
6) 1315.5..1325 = 4.28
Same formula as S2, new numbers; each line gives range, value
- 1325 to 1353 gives 4.531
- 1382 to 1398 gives 4.747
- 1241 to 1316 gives 4.803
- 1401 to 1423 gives 5.231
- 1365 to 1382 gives 4.586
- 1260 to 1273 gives 4.417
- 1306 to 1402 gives 4.809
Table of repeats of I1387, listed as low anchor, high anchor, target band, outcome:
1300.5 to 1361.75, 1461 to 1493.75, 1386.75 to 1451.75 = -0.05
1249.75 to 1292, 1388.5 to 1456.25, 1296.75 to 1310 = -0.06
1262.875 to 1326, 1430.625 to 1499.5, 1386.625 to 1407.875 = 0.07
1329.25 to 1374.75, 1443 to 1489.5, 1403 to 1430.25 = -0.11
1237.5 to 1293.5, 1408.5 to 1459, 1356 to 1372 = 0.01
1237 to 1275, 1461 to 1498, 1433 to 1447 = -0.09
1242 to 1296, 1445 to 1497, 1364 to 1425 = -0.05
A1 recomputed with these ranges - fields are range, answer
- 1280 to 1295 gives 4.612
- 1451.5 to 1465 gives 5.415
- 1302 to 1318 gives 4.566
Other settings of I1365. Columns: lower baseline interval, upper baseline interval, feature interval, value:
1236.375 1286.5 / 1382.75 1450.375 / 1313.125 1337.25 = -0.5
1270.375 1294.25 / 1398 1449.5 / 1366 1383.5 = 0.4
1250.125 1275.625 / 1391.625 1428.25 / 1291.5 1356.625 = -1.3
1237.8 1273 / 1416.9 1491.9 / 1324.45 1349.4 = -1.0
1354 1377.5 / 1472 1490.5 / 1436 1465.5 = -4.2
